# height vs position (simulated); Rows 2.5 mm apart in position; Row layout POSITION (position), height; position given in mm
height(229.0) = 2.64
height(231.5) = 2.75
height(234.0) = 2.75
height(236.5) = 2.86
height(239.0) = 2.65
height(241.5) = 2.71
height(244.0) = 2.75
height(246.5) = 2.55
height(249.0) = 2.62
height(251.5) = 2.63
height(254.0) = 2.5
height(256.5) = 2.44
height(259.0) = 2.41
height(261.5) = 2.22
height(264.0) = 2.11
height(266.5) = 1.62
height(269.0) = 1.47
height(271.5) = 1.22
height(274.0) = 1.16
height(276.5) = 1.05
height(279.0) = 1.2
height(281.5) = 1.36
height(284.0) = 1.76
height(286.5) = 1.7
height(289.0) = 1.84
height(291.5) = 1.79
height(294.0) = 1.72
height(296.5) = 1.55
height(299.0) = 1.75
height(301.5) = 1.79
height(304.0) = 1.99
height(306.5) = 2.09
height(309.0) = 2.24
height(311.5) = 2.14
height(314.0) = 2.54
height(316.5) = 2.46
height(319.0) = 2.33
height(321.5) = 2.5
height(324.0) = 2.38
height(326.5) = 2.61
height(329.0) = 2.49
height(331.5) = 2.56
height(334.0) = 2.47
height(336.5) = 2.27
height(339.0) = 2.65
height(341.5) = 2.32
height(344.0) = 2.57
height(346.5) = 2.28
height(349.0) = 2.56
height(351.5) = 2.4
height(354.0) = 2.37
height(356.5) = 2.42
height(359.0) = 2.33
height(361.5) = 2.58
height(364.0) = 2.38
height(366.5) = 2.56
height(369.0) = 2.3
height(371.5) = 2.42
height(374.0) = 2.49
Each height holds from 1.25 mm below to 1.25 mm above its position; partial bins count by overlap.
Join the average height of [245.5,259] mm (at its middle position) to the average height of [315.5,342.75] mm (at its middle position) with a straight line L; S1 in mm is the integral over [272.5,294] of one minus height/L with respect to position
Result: 8.7 mm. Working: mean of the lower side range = 2.54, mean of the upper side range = 2.46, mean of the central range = 1.49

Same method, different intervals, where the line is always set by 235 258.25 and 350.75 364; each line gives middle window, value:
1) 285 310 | 6.8 mm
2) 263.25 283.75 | 9.4 mm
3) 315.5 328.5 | 0.1 mm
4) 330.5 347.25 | 0.0 mm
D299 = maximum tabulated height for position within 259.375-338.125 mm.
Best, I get 2.61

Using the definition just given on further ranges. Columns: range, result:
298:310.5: 2.24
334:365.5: 2.65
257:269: 2.41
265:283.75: 1.62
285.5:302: 1.84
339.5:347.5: 2.57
